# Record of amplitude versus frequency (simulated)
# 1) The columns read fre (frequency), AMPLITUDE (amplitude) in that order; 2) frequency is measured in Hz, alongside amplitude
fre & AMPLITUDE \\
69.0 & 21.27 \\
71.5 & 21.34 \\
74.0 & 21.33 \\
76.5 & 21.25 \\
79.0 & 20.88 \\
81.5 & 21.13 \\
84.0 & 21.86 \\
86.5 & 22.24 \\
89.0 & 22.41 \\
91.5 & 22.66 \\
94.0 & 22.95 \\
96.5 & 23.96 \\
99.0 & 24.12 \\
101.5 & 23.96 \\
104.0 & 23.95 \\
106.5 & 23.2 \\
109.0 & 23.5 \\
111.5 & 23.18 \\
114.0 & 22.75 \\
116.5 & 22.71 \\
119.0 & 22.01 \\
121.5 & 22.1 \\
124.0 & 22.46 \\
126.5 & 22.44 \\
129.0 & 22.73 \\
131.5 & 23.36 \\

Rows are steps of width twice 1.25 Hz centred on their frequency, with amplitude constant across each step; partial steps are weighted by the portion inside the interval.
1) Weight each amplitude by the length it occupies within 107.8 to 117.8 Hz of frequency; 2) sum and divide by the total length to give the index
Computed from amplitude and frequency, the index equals 23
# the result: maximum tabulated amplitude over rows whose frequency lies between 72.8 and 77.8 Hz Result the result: 21.33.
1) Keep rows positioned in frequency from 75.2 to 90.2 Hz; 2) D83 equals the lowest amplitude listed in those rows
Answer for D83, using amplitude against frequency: 20.88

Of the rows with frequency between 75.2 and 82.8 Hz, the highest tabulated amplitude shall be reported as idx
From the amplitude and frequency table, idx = 21.25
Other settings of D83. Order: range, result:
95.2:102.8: 23.96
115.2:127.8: 22.01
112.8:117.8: 22.71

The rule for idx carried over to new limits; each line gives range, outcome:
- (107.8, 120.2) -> 23.5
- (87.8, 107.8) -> 24.12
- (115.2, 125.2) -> 22.71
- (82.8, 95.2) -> 22.95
